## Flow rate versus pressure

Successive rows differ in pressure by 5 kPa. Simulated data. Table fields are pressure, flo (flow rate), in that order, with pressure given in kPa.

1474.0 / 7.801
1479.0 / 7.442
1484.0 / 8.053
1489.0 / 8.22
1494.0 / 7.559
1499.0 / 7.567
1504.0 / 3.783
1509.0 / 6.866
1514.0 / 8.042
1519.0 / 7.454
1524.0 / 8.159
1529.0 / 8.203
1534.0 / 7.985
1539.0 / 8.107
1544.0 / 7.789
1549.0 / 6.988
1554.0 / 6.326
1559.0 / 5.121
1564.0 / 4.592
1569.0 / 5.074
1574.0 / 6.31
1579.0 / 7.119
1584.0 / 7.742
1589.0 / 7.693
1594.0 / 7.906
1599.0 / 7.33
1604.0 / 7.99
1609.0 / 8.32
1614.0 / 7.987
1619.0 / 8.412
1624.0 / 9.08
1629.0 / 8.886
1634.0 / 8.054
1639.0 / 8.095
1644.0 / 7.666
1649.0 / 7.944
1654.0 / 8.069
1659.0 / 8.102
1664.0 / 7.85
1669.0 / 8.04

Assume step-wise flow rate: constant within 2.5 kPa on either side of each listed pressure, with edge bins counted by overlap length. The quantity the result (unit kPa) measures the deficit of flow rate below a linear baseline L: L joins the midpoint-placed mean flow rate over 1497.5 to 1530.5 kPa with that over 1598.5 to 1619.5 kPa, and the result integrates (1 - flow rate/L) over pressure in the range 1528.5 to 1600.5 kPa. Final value 6.4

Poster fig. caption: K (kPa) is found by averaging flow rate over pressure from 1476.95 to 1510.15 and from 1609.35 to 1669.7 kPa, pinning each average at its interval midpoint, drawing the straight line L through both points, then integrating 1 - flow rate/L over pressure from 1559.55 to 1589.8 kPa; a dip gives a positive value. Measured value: 5.7 kPa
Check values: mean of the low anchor 7.07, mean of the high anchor 8.19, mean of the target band 6.27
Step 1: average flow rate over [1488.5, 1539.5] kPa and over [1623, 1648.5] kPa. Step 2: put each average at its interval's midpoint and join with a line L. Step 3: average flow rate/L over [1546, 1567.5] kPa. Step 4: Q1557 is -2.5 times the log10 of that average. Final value 0.313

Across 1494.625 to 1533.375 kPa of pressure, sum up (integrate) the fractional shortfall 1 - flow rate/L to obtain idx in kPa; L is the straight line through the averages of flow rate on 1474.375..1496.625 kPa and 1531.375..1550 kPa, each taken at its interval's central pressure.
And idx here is 2.9 kPa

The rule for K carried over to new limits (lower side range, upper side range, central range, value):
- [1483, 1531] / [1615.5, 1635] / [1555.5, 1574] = 6.46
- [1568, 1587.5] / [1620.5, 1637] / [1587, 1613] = -1.02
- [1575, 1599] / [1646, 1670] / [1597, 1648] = -2.87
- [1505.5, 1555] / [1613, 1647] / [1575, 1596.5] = 1.23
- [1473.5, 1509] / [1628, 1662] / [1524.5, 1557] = -0.54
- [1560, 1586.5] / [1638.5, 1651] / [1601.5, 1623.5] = -3.67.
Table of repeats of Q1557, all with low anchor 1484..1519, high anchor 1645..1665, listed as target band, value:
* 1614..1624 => -0.093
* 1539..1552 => -0.019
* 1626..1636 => -0.090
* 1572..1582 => 0.114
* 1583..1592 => -0.018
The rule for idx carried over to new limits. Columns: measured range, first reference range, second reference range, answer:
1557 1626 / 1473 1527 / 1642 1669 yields 4.6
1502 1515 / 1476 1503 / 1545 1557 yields 2.1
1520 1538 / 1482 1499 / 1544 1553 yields -1.7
